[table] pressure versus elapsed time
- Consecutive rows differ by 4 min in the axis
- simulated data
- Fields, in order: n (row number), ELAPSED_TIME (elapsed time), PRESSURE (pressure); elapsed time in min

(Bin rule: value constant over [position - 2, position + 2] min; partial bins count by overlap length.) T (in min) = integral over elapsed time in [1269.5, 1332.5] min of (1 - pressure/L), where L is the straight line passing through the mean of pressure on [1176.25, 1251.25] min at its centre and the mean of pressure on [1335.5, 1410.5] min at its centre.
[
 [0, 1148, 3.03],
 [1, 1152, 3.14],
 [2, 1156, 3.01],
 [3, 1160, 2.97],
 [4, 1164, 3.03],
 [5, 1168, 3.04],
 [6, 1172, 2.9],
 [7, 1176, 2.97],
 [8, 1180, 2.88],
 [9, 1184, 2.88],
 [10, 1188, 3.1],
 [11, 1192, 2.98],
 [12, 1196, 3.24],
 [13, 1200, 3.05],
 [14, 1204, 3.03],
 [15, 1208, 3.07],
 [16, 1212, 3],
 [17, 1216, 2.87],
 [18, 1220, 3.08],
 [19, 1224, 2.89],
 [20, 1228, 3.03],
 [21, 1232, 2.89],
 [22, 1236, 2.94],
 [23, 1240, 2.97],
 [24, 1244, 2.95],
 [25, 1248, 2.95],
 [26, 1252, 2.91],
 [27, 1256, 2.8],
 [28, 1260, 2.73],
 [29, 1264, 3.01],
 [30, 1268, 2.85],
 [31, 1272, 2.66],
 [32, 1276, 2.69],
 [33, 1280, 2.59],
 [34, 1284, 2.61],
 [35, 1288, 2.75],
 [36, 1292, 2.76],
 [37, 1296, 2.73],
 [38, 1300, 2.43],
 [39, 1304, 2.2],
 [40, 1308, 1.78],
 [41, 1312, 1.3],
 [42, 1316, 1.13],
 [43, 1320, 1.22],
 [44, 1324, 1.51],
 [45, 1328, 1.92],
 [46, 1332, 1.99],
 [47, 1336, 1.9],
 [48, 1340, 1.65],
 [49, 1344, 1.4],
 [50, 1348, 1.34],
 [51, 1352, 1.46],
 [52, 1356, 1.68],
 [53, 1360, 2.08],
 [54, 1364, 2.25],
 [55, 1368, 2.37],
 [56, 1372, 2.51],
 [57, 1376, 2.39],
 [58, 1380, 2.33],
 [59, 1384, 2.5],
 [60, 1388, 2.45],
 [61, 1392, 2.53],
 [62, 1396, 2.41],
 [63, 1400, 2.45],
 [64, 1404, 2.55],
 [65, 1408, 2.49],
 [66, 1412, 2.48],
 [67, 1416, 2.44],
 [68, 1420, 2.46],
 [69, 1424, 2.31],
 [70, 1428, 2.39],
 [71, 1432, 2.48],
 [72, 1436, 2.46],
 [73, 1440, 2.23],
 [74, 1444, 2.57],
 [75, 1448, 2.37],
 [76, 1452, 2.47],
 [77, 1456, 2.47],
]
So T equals 9.8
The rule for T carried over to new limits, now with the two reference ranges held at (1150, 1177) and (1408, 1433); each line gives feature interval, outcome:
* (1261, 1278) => -0.2 min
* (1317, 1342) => 9.1 min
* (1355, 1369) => 2.5 min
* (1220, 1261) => -1.2 min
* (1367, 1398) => 0.9 min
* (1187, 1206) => -0.9 min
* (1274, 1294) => 0.4 min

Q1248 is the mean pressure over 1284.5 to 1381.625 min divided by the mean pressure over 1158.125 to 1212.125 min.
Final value 0.7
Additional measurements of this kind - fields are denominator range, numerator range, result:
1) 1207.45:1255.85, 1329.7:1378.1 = 0.65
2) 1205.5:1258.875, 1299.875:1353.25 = 0.55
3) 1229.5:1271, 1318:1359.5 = 0.56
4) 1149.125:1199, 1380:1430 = 0.81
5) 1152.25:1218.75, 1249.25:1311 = 0.87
